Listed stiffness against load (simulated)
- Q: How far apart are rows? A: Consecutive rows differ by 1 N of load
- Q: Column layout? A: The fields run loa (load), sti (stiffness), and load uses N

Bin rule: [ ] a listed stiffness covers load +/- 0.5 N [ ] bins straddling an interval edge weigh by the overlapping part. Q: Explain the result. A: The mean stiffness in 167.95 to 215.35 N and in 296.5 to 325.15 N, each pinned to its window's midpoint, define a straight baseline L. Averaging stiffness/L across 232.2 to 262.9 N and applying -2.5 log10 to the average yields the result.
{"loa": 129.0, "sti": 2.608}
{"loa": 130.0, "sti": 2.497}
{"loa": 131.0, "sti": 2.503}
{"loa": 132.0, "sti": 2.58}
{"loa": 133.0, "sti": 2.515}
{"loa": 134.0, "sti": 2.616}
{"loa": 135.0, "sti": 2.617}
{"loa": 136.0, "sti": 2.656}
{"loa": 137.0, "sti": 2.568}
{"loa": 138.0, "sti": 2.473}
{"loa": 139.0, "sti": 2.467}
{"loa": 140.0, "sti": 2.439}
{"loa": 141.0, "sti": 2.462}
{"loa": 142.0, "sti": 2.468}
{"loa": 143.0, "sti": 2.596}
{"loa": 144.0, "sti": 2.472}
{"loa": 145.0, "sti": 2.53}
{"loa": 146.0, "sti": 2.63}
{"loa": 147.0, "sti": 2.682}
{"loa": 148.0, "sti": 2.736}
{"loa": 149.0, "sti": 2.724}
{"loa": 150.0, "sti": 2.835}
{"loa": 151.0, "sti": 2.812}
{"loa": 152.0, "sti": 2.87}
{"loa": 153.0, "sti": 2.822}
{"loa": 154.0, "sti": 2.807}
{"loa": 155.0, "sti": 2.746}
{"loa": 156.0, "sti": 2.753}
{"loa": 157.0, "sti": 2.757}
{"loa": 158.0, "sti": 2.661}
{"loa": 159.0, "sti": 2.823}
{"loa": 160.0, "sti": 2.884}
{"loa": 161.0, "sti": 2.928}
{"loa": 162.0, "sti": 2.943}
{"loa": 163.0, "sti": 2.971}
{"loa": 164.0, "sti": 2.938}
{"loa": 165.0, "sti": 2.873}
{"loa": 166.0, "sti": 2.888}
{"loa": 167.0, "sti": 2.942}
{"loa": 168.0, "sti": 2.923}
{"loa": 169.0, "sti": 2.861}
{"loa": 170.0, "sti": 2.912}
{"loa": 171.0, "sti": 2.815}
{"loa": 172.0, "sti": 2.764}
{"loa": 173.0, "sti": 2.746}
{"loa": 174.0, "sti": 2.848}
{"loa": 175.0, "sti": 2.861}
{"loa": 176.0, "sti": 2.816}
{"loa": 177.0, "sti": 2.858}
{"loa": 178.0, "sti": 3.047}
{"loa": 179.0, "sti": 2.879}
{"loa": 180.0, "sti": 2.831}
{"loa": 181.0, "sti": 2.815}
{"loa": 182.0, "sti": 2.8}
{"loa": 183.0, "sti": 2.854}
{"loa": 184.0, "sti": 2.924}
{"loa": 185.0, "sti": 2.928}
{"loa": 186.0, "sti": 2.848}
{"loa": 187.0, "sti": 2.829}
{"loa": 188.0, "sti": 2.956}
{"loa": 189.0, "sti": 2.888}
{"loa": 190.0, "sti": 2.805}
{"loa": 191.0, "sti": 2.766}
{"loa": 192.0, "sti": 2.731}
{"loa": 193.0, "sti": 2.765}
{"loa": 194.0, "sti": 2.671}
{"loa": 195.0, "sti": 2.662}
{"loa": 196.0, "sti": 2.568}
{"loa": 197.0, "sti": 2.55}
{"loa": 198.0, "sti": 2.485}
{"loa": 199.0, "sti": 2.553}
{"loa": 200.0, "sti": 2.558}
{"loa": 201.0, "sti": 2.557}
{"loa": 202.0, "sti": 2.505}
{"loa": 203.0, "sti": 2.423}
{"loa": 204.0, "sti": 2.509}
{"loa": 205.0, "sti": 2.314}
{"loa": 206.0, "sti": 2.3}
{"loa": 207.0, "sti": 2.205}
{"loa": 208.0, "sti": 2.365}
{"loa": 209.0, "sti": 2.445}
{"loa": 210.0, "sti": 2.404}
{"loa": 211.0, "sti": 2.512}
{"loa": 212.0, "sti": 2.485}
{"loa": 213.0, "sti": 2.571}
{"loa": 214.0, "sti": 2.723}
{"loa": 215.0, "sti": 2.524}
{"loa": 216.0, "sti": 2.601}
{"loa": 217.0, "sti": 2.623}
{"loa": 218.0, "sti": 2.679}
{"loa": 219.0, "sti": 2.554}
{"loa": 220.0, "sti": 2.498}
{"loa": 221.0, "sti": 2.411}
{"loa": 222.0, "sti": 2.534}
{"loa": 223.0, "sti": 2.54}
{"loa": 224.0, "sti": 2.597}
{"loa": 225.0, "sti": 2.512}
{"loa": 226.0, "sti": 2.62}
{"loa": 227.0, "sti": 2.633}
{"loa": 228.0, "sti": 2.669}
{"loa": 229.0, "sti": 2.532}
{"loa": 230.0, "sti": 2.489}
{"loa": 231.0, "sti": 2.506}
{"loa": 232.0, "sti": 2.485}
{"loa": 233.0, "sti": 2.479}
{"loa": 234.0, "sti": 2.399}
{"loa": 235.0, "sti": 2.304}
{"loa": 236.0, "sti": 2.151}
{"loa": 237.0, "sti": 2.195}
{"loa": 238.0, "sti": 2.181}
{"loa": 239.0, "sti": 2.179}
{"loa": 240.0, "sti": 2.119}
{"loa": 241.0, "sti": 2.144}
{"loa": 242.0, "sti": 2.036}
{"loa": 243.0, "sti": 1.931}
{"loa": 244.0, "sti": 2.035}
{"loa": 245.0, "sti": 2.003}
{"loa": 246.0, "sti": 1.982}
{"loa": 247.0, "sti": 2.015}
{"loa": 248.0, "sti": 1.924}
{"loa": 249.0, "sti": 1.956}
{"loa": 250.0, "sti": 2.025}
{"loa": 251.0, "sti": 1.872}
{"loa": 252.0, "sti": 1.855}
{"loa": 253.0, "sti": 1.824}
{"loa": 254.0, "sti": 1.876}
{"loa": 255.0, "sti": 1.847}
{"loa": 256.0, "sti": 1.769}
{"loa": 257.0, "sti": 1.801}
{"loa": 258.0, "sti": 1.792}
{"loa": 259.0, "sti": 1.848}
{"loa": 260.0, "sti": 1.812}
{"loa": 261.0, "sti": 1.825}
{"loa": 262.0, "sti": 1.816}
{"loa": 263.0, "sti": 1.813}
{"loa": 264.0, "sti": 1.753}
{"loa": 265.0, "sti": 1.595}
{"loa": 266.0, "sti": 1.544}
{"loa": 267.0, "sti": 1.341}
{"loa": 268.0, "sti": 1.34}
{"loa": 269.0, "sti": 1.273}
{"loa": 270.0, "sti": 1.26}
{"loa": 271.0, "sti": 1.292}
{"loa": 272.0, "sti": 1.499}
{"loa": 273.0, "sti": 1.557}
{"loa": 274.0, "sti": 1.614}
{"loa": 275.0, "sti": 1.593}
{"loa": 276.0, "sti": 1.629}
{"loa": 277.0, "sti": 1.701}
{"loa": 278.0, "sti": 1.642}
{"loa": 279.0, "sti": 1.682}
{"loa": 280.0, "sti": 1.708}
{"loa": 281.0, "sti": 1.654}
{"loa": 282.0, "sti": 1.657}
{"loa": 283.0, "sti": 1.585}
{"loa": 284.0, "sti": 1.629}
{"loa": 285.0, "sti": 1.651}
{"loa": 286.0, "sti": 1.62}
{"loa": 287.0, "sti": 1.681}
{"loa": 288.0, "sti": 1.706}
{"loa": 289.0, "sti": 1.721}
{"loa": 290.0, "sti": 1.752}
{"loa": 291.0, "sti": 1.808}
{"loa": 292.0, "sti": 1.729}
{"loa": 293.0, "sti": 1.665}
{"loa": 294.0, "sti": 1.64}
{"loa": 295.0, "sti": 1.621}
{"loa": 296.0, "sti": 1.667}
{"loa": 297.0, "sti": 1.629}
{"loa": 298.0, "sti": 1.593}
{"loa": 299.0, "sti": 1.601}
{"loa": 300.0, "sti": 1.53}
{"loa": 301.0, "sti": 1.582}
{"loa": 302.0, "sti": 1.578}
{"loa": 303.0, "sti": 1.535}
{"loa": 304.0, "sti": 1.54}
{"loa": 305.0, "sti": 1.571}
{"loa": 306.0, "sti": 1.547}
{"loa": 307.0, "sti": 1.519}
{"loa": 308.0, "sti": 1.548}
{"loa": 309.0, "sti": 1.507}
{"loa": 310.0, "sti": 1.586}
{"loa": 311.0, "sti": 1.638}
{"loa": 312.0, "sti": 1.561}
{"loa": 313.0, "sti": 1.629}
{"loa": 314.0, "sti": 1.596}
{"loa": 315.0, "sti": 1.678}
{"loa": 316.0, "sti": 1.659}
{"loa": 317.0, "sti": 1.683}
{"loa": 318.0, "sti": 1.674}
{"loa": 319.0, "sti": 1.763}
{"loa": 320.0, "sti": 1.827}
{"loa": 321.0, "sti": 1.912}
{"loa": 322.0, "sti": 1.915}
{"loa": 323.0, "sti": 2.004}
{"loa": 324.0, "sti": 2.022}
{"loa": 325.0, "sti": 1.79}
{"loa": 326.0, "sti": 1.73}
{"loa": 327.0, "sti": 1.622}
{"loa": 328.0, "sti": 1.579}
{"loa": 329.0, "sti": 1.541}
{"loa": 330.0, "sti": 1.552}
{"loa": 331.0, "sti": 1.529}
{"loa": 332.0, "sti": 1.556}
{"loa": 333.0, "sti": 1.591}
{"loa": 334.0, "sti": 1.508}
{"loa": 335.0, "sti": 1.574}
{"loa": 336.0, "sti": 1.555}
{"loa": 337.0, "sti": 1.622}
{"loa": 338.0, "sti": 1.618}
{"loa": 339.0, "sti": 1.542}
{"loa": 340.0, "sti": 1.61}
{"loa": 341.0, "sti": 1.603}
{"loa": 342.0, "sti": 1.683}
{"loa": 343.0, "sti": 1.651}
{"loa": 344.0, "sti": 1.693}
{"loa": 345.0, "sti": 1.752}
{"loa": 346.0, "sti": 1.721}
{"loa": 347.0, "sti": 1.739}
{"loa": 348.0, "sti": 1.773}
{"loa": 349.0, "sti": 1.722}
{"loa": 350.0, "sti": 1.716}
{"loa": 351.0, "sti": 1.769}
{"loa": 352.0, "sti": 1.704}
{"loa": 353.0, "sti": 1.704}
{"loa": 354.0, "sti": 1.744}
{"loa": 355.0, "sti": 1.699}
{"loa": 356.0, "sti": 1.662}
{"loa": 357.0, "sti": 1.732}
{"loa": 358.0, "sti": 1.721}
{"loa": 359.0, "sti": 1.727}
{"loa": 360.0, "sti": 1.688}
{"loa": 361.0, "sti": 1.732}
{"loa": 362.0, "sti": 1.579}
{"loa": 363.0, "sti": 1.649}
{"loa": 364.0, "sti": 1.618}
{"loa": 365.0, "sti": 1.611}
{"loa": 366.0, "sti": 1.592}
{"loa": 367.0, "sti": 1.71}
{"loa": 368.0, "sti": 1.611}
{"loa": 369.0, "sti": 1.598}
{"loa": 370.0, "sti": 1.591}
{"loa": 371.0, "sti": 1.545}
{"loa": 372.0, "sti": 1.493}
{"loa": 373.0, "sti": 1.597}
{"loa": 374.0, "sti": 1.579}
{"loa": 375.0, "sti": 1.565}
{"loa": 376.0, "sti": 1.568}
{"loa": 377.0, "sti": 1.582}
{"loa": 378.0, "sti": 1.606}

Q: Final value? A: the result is 0.11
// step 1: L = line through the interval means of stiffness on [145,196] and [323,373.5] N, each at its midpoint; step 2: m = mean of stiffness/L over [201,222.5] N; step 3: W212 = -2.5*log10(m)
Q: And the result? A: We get 0.028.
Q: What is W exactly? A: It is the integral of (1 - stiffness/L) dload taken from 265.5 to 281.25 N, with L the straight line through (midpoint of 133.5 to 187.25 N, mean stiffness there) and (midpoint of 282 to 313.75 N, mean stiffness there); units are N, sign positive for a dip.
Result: 2.61 N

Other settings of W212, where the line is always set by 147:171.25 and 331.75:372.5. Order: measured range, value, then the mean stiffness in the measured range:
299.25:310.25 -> 0.25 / 1.55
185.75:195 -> -0.06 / 2.8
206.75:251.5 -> 0.03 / 2.35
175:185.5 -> -0.06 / 2.87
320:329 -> 0.01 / 1.81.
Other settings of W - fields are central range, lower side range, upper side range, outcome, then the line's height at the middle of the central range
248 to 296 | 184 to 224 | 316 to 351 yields 9.9 N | 2.12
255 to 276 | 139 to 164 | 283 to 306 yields 2.8 N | 1.86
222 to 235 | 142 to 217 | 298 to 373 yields -0.8 N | 2.38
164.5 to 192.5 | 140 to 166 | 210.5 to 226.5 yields -1.9 N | 2.67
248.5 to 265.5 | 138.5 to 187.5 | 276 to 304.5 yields 1.0 N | 1.94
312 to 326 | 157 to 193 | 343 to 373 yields 1.1 N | 1.93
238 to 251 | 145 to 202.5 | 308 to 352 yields 1.5 N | 2.28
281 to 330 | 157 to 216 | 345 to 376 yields 8.1 N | 2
